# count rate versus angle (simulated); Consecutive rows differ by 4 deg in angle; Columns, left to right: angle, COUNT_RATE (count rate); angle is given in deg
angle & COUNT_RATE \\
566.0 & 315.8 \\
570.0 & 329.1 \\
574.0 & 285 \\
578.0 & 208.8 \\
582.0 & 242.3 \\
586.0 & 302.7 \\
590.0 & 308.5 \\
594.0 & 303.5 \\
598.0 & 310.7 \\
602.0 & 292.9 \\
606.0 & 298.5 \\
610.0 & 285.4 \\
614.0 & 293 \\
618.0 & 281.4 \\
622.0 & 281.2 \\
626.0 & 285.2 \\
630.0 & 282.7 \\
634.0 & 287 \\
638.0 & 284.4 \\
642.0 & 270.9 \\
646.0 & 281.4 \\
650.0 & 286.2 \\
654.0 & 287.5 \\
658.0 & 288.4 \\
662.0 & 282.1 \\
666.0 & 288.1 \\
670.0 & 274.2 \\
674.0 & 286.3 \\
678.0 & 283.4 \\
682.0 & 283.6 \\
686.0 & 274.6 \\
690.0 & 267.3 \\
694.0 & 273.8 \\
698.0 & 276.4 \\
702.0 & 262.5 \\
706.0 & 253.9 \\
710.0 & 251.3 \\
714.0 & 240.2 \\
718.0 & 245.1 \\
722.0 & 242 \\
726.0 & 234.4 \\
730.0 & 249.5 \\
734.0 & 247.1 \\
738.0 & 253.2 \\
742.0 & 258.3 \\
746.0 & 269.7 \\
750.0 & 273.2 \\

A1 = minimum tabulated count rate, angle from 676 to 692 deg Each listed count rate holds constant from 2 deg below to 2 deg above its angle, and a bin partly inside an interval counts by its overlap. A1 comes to 267.3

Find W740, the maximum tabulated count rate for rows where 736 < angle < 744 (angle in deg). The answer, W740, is 258.3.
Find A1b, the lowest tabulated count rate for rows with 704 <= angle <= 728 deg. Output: 234.4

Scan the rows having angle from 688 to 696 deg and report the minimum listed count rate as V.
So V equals 267.3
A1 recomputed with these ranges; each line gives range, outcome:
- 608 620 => 281.4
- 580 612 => 242.3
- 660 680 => 274.2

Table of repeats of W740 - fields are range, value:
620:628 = 285.2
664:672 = 288.1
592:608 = 310.7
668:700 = 286.3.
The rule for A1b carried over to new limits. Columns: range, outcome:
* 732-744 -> 247.1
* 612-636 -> 281.2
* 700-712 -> 251.3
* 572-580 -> 208.8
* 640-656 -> 270.9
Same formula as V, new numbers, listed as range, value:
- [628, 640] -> 282.7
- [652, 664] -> 282.1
